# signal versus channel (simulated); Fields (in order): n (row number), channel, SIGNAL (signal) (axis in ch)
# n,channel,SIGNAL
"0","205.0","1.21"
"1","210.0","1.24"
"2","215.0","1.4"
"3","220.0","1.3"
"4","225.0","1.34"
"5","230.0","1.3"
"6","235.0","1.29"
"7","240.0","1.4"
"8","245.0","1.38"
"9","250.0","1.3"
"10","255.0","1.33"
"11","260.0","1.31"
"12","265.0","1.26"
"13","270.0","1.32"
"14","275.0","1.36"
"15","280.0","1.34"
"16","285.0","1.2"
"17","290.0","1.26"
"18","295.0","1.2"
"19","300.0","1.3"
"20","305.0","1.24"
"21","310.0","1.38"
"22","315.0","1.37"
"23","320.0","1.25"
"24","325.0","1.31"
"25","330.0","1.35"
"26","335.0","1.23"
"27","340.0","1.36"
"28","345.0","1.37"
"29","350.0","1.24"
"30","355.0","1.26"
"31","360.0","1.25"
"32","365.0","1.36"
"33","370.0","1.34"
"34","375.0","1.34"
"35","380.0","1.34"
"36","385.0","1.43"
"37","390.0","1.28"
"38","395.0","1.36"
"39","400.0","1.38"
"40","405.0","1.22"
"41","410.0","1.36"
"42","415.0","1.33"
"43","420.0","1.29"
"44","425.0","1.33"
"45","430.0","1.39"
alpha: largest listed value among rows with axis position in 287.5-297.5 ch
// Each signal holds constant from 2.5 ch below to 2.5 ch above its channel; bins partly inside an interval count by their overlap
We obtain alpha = 1.26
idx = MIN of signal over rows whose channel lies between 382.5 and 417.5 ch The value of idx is 1.22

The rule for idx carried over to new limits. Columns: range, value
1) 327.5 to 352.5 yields 1.23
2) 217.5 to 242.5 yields 1.29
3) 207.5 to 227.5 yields 1.24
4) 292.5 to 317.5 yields 1.2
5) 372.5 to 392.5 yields 1.28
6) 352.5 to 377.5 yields 1.25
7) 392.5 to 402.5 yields 1.36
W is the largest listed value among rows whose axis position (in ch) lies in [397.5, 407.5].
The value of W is 1.38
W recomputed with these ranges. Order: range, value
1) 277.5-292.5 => 1.34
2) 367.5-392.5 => 1.43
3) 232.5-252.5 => 1.4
